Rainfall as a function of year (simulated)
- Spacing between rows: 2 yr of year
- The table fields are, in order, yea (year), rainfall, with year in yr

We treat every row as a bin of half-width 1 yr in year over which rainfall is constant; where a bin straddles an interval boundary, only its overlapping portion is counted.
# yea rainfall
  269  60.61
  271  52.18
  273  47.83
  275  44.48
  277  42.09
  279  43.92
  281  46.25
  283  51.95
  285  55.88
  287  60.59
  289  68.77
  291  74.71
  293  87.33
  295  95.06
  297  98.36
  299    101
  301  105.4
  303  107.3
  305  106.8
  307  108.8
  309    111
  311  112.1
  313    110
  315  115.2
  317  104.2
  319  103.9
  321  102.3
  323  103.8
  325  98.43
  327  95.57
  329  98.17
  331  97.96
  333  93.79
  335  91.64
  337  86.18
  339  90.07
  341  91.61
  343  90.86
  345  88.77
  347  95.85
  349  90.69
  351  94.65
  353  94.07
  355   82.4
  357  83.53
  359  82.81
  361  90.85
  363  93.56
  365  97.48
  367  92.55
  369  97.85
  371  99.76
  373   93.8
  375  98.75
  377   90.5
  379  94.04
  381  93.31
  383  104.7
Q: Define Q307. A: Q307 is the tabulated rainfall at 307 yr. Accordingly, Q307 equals 108.8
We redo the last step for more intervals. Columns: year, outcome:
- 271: 52.18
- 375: 98.75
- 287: 60.59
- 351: 94.65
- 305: 106.8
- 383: 104.7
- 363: 93.56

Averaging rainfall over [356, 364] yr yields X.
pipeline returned 87.7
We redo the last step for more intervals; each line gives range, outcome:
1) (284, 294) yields 69.5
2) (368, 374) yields 97.1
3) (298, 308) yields 106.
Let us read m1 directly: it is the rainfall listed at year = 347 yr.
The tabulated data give 95.85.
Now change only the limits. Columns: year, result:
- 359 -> 82.81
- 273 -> 47.83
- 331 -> 97.96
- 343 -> 90.86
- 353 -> 94.07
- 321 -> 102.3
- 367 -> 92.55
